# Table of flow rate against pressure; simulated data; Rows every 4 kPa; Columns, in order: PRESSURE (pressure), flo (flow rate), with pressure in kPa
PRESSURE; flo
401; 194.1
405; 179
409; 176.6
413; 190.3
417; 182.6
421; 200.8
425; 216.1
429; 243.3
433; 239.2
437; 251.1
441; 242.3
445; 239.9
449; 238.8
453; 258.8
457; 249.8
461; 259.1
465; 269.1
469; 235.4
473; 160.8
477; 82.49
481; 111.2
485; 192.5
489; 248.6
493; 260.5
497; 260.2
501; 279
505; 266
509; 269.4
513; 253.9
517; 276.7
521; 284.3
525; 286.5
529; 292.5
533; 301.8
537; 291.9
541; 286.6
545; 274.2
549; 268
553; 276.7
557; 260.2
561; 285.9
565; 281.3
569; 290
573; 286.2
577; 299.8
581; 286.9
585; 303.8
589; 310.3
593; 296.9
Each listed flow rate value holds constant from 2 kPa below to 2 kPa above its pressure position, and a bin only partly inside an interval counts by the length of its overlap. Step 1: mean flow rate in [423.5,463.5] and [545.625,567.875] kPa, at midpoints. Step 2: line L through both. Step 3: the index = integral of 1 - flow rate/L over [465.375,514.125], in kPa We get 7.2 kPa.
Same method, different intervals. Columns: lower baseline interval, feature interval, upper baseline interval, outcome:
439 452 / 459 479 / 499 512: 4.0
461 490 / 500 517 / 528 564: -2.6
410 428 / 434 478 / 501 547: -0.7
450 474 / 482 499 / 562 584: 1.4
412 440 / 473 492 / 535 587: 6.4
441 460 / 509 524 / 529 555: 0.1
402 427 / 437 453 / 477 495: -4.5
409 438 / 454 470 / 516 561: -1.2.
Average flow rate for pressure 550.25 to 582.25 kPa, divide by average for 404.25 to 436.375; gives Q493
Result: 1.37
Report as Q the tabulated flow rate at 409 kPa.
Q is 176.6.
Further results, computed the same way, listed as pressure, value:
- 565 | 281.3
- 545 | 274.2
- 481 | 111.2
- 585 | 303.8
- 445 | 239.9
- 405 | 179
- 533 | 301.8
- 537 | 291.9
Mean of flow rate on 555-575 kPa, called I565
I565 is 281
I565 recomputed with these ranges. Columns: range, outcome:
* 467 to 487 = 156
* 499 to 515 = 267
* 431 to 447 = 243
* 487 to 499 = 256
